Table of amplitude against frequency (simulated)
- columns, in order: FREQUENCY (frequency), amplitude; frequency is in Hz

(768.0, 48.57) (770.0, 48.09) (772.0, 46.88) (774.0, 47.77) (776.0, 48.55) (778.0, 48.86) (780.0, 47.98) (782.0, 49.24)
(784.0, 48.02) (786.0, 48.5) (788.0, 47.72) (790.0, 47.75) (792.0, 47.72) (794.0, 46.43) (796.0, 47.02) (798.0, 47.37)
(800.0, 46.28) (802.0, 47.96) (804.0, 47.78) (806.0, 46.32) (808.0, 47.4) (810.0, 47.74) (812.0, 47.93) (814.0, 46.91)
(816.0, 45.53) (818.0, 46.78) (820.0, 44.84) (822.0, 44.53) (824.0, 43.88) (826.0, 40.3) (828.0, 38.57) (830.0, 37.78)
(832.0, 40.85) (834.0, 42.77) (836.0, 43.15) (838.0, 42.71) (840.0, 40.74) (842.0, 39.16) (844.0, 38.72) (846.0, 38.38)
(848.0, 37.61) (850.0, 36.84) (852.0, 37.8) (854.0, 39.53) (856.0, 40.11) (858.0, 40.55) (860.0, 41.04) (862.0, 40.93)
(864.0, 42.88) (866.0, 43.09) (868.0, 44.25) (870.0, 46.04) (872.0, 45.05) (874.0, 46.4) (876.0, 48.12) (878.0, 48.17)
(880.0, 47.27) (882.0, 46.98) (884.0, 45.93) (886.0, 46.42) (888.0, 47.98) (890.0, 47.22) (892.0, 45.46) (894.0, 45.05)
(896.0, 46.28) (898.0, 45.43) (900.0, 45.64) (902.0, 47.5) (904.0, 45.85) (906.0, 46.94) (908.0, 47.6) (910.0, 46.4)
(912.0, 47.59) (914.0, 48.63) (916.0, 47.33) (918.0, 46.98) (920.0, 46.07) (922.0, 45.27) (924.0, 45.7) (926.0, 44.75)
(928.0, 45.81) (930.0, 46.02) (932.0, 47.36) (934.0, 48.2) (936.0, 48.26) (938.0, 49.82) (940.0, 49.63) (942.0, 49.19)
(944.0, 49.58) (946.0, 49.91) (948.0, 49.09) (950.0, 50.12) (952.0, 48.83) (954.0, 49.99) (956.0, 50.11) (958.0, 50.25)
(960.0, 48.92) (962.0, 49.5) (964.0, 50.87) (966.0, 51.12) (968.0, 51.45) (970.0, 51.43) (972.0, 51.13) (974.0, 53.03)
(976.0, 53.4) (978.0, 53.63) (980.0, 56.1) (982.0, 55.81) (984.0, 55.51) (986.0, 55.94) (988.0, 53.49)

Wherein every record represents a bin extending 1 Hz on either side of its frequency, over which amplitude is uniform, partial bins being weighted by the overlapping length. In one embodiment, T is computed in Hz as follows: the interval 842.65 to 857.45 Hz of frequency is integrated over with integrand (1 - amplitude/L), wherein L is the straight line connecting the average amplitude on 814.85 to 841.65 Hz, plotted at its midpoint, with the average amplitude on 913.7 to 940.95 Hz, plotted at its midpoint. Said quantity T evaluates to 1.7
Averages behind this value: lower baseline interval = 42.4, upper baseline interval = 47.1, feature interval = 38.5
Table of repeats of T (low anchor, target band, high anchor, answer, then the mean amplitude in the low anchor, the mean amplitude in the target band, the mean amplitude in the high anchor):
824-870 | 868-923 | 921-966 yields -2.5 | 40.6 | 46.6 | 48.6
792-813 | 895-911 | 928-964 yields 0.7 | 47.2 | 46.5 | 49.1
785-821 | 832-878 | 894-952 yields 5.3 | 47.1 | 41.8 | 47.4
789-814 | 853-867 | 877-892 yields 1.8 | 47.3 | 41.2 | 47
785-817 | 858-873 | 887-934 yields 1.2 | 47.3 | 43.1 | 46.5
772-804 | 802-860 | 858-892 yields 5.2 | 47.8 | 42.4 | 45.3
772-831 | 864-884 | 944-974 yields 0.9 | 46.3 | 46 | 50.3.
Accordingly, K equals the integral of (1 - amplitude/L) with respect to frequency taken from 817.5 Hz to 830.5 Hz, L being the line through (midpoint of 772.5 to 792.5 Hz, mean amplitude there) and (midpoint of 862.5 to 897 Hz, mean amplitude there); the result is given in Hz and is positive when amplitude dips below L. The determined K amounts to 1.34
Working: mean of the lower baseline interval 48.2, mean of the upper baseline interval 46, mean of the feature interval 42.4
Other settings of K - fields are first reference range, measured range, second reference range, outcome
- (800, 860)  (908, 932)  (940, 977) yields 0.8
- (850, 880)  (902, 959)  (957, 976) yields 0.3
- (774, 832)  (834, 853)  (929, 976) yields 3.0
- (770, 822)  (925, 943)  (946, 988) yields 1.2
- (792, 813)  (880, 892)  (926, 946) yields 0.2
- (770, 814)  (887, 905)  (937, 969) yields 1.0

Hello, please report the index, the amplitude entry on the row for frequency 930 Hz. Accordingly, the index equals 46.02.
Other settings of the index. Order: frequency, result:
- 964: 50.87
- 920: 46.07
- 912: 47.59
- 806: 46.32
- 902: 47.5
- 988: 53.49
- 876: 48.12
